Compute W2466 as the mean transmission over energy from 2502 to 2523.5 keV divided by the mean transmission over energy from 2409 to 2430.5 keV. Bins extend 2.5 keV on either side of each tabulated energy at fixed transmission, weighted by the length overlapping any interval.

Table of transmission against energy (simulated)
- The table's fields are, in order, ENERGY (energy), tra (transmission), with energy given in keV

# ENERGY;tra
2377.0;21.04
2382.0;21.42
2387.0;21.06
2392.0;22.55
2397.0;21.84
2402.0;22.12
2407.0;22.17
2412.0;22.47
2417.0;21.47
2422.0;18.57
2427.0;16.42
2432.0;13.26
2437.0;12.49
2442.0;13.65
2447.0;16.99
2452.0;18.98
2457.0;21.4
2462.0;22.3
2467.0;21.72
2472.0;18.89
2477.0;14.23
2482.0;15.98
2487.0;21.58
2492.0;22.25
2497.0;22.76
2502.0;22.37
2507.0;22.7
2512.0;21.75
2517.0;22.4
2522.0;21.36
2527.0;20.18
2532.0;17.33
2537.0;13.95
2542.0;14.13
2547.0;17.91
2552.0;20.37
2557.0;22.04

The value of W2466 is 1.1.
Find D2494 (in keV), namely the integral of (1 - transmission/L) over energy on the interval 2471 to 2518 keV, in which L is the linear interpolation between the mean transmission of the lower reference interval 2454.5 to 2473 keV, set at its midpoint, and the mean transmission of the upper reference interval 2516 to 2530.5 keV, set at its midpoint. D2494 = 1.3 keV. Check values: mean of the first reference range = 21.3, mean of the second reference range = 20.9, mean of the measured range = 20.5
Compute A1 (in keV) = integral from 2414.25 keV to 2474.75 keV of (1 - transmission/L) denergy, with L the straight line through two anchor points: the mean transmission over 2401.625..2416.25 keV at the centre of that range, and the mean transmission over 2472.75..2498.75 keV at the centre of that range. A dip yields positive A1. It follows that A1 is 8.0 keV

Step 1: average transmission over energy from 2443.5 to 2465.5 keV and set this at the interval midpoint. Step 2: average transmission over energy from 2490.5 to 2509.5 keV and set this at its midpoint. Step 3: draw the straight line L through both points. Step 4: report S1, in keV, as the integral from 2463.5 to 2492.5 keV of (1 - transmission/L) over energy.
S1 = 3.0 keV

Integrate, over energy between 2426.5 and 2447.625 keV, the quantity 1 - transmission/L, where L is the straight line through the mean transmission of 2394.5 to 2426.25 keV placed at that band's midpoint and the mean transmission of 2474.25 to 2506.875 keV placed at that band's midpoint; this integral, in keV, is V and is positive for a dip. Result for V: 6.73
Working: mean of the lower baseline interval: 21.2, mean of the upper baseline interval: 20.1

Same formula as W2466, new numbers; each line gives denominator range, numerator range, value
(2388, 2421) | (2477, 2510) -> 0.95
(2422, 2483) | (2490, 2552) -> 1.15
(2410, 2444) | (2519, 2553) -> 1.06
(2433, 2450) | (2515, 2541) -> 1.30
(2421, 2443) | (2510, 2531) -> 1.44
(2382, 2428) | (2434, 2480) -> 0.84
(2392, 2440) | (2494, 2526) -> 1.16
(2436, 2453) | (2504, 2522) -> 1.43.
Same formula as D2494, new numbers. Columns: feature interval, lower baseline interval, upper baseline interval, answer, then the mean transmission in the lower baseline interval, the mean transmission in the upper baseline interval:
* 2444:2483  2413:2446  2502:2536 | -1.9 keV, 16.3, 20.7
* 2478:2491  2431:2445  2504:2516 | 0.3 keV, 13.3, 22.3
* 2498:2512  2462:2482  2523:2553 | -3.5 keV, 18.5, 17.4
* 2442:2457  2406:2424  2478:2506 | 2.2 keV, 21.2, 20.7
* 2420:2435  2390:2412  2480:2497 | 4.0 keV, 22.2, 20.5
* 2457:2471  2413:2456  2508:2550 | -3.3 keV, 16.9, 18.8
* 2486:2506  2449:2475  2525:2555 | -3.4 keV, 20.5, 17.3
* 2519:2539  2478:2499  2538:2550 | -1.5 keV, 20.1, 15.9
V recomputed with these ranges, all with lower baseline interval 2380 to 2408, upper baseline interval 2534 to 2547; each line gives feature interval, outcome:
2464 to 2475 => -1.10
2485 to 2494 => -2.38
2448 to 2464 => -1.34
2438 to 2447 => 2.37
